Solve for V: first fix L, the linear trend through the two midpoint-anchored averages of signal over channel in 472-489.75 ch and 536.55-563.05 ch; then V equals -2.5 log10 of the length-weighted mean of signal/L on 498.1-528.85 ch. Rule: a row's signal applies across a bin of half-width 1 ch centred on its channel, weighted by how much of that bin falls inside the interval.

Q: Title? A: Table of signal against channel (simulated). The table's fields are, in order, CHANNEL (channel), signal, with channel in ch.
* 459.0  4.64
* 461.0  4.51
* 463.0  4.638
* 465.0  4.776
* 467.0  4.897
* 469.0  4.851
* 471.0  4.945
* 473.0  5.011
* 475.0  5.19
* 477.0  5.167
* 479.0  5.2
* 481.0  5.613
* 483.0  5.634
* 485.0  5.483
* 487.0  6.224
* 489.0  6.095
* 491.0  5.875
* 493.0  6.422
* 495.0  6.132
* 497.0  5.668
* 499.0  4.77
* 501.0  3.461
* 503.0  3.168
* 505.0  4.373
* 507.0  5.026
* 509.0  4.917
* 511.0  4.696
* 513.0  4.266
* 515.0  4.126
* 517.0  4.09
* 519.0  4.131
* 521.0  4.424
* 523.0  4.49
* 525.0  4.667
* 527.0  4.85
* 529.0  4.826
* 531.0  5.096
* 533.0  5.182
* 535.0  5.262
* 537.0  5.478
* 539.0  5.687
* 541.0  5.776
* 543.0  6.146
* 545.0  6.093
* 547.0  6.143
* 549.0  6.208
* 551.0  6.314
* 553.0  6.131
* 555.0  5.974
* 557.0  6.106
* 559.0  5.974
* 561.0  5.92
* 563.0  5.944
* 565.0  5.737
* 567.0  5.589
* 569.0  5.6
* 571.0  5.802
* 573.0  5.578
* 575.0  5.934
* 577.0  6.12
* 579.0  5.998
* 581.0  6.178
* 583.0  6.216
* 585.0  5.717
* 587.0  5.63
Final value 0.295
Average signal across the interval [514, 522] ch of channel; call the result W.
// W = 4.19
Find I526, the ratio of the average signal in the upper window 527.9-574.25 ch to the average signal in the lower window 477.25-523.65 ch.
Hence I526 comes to 1.2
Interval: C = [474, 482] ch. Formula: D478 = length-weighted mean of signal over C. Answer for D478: 5.29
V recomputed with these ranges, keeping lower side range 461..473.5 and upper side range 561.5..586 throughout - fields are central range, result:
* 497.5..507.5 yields 0.23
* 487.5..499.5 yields -0.16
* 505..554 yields 0.06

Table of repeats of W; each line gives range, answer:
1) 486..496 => 6.15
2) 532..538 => 5.31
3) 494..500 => 5.52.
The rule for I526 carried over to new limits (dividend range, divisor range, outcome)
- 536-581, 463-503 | 1.13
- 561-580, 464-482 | 1.15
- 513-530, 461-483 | 0.88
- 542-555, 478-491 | 1.08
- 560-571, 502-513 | 1.30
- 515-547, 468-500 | 0.92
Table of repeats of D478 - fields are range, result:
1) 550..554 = 6.22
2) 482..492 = 5.86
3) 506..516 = 4.61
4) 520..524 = 4.46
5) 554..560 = 6.02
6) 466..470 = 4.87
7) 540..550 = 6.07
